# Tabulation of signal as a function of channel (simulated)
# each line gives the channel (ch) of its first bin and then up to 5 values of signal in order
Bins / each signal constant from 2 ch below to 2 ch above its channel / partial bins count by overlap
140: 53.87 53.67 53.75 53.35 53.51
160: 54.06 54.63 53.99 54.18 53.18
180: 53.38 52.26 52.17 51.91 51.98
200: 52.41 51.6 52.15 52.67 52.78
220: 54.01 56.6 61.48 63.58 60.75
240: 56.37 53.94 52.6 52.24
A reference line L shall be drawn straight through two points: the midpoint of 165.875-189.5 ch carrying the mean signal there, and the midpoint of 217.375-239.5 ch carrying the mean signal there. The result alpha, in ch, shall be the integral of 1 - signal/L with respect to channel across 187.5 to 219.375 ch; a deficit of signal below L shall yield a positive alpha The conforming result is 2.2 ch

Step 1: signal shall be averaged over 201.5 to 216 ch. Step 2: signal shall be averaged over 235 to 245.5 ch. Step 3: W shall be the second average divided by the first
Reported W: 1.09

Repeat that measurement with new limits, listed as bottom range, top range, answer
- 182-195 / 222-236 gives 1.16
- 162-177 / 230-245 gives 1.09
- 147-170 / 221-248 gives 1.08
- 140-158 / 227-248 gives 1.09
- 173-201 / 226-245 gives 1.13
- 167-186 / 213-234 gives 1.08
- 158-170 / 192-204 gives 0.96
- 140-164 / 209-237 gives 1.06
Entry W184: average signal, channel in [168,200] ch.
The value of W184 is 52.8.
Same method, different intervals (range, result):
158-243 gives 54.6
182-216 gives 52.2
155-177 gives 54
